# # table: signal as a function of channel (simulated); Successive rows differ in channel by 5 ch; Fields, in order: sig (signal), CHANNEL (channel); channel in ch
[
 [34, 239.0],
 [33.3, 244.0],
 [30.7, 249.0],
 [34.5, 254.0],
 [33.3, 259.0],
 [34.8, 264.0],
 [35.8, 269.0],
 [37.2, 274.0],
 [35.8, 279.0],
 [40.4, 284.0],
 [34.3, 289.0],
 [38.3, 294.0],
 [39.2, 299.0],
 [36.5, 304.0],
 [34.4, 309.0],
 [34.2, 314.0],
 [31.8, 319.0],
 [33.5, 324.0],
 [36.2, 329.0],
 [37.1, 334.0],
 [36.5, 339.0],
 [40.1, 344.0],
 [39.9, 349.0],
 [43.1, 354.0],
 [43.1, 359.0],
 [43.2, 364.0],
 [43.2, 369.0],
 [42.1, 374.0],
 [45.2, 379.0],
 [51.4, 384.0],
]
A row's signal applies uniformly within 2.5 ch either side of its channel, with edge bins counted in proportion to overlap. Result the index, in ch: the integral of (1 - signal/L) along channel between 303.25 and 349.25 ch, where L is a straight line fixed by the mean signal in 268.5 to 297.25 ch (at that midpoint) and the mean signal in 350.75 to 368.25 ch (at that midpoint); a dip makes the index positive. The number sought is 5.3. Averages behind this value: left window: 37.1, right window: 43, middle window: 35.8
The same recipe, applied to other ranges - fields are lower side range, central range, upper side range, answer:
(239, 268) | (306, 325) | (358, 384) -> 2.70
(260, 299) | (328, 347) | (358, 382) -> 1.59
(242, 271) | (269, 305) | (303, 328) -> -3.64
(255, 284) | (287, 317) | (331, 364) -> 1.17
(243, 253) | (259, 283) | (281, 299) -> -0.43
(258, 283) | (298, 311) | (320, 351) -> -0.04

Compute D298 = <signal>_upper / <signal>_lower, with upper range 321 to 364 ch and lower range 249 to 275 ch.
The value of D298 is 1.12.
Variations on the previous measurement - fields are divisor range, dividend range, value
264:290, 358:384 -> 1.20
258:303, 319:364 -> 1.05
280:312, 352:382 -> 1.17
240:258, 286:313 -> 1.11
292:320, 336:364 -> 1.13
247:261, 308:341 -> 1.06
